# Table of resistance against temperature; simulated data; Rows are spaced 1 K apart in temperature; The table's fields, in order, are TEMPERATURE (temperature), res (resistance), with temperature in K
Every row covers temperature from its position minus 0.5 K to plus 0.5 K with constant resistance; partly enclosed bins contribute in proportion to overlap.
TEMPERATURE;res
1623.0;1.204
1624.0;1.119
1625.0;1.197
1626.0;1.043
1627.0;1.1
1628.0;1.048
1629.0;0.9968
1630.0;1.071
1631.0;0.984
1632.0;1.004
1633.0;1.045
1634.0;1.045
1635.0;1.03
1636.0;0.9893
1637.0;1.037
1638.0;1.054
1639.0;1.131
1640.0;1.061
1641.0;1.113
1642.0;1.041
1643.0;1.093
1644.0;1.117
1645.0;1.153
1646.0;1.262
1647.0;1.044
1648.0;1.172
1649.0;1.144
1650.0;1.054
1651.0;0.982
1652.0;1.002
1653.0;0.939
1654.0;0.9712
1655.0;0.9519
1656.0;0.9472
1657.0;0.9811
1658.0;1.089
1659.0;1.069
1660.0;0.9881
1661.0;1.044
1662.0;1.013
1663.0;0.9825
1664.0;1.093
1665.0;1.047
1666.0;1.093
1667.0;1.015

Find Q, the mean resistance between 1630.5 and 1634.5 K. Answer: 1.02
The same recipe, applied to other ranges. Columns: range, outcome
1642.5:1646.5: 1.16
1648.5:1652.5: 1.05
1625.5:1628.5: 1.06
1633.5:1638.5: 1.03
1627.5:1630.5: 1.04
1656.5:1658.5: 1.04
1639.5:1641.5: 1.09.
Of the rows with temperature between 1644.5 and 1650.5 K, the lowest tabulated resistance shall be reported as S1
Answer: 1.044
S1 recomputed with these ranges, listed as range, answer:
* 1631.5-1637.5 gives 0.9893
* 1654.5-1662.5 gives 0.9472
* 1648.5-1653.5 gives 0.939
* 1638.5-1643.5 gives 1.041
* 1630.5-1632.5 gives 0.984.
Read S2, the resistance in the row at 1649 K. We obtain 1.144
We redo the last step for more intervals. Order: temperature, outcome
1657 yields 0.9811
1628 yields 1.048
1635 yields 1.03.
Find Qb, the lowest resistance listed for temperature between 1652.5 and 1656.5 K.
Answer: 0.939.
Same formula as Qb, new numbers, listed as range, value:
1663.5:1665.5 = 1.047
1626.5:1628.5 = 1.048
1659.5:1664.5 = 0.9825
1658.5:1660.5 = 0.9881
